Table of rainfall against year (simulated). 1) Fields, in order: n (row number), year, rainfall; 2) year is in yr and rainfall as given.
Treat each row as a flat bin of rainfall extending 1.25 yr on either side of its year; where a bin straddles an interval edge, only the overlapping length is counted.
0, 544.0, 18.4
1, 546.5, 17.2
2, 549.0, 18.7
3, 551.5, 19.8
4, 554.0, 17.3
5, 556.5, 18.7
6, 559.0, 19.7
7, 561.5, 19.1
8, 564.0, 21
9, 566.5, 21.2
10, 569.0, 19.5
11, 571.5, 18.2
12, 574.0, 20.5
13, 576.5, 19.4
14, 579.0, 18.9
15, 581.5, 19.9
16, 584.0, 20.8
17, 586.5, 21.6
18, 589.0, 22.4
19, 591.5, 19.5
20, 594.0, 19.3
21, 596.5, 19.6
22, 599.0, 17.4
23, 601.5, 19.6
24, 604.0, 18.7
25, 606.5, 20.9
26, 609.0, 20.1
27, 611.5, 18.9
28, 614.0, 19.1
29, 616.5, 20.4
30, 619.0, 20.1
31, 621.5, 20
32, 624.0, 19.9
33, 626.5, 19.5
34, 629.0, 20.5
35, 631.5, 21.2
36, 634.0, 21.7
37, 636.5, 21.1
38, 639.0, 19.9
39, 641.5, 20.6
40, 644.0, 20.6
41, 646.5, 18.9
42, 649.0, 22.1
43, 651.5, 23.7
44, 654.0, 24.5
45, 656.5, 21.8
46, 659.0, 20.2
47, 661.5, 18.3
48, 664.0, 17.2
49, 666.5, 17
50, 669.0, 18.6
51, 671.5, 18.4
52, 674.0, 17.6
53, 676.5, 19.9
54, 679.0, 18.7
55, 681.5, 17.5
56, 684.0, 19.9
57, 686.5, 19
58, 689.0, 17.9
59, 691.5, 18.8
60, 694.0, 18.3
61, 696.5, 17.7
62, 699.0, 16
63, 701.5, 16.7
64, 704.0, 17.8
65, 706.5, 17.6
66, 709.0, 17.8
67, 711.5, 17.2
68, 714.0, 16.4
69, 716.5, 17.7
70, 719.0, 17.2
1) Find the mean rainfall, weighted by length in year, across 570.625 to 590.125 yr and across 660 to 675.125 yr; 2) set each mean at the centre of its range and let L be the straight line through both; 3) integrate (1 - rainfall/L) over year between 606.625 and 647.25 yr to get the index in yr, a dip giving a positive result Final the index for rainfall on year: -2.6 yr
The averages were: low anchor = 20.2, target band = 20.2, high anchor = 17.9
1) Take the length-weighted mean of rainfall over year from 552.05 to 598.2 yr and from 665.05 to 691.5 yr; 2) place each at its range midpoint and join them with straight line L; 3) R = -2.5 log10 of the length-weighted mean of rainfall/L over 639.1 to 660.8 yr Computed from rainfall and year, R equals -0.14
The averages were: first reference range 19.8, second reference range 18.5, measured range 21.4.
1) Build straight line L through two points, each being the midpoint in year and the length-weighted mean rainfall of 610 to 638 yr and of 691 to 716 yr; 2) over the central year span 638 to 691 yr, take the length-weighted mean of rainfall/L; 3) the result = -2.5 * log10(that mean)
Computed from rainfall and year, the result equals -0.05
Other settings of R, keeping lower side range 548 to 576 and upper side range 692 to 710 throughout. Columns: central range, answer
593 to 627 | -0.045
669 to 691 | -0.051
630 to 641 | -0.141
